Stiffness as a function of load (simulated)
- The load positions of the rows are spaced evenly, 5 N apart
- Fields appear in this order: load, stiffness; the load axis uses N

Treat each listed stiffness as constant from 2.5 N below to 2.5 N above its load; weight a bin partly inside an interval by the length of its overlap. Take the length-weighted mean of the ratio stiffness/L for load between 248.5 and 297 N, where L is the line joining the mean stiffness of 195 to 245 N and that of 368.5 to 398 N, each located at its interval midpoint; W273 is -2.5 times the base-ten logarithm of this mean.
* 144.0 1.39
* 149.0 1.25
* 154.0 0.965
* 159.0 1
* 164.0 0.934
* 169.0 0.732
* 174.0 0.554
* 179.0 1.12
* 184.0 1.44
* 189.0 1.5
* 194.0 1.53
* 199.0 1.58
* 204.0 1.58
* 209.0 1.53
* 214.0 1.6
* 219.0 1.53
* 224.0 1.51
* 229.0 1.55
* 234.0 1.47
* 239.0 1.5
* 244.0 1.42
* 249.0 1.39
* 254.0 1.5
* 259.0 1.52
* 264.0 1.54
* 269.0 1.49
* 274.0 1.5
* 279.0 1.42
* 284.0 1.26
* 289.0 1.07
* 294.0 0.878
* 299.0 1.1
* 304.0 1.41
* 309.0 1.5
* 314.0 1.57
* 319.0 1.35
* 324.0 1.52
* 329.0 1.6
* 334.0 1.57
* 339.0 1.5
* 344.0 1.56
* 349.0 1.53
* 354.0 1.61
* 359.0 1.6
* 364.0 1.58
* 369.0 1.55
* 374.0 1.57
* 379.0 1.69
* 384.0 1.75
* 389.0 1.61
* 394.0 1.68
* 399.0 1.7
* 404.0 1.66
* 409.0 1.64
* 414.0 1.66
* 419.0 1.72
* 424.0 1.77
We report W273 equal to 0.16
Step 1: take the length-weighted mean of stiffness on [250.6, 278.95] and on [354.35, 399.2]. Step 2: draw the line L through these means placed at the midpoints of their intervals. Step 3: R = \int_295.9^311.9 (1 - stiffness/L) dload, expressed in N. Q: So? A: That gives 2.3 N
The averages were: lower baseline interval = 1.5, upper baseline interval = 1.63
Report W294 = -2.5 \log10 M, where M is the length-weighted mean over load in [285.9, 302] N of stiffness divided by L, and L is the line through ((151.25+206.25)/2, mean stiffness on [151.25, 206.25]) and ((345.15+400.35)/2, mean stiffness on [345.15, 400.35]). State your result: 0.356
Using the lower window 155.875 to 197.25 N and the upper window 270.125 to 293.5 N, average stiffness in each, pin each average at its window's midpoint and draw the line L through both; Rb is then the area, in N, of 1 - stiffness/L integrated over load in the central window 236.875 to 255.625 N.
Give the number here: -3.4 N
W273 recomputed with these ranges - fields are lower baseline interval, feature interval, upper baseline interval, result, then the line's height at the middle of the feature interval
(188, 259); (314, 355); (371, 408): 0.058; 1.61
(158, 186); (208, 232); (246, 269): -0.229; 1.25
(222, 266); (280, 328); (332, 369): 0.171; 1.53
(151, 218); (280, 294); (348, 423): 0.256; 1.45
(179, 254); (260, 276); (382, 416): 0.024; 1.55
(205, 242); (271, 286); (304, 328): 0.076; 1.5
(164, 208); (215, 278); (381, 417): -0.098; 1.37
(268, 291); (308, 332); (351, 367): -0.028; 1.47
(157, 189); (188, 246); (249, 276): -0.227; 1.25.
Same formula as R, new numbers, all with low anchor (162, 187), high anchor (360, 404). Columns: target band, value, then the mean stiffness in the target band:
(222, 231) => -3.1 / 1.53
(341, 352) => -0.1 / 1.55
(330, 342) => -0.4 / 1.54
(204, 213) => -4.0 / 1.56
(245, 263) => -3.6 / 1.47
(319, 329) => -0.3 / 1.5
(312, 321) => -0.2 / 1.46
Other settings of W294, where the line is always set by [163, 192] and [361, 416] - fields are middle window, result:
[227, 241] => -0.23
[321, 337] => -0.05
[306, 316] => -0.07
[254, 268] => -0.18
